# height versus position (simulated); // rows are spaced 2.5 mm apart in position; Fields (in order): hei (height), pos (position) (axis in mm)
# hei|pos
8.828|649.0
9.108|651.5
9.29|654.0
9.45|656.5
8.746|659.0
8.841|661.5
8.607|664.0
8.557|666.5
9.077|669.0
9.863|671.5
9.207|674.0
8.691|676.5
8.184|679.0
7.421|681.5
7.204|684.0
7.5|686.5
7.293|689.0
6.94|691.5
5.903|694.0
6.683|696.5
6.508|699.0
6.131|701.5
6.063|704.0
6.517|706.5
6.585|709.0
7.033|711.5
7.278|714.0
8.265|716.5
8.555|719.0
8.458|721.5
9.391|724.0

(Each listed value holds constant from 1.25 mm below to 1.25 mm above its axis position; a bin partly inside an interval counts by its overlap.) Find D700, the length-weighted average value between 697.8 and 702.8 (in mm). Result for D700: 6.32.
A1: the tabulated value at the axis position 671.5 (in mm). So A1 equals 9.863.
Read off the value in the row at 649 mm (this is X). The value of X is 8.828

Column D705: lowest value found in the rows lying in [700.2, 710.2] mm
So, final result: 6.063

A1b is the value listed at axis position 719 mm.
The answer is 8.555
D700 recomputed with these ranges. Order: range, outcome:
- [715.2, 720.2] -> 8.4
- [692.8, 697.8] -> 6.3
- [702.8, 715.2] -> 6.7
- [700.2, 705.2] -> 6.1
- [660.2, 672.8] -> 8.99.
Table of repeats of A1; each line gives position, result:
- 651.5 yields 9.108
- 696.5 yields 6.683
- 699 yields 6.508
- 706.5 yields 6.517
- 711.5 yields 7.033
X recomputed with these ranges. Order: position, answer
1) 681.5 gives 7.421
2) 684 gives 7.204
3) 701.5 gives 6.131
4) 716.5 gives 8.265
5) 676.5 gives 8.691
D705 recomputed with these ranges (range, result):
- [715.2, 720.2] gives 8.265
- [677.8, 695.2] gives 5.903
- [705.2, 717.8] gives 6.517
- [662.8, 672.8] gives 8.557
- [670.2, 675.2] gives 9.207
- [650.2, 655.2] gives 9.108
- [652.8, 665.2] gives 8.607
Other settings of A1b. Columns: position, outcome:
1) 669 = 9.077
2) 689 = 7.293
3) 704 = 6.063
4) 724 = 9.391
